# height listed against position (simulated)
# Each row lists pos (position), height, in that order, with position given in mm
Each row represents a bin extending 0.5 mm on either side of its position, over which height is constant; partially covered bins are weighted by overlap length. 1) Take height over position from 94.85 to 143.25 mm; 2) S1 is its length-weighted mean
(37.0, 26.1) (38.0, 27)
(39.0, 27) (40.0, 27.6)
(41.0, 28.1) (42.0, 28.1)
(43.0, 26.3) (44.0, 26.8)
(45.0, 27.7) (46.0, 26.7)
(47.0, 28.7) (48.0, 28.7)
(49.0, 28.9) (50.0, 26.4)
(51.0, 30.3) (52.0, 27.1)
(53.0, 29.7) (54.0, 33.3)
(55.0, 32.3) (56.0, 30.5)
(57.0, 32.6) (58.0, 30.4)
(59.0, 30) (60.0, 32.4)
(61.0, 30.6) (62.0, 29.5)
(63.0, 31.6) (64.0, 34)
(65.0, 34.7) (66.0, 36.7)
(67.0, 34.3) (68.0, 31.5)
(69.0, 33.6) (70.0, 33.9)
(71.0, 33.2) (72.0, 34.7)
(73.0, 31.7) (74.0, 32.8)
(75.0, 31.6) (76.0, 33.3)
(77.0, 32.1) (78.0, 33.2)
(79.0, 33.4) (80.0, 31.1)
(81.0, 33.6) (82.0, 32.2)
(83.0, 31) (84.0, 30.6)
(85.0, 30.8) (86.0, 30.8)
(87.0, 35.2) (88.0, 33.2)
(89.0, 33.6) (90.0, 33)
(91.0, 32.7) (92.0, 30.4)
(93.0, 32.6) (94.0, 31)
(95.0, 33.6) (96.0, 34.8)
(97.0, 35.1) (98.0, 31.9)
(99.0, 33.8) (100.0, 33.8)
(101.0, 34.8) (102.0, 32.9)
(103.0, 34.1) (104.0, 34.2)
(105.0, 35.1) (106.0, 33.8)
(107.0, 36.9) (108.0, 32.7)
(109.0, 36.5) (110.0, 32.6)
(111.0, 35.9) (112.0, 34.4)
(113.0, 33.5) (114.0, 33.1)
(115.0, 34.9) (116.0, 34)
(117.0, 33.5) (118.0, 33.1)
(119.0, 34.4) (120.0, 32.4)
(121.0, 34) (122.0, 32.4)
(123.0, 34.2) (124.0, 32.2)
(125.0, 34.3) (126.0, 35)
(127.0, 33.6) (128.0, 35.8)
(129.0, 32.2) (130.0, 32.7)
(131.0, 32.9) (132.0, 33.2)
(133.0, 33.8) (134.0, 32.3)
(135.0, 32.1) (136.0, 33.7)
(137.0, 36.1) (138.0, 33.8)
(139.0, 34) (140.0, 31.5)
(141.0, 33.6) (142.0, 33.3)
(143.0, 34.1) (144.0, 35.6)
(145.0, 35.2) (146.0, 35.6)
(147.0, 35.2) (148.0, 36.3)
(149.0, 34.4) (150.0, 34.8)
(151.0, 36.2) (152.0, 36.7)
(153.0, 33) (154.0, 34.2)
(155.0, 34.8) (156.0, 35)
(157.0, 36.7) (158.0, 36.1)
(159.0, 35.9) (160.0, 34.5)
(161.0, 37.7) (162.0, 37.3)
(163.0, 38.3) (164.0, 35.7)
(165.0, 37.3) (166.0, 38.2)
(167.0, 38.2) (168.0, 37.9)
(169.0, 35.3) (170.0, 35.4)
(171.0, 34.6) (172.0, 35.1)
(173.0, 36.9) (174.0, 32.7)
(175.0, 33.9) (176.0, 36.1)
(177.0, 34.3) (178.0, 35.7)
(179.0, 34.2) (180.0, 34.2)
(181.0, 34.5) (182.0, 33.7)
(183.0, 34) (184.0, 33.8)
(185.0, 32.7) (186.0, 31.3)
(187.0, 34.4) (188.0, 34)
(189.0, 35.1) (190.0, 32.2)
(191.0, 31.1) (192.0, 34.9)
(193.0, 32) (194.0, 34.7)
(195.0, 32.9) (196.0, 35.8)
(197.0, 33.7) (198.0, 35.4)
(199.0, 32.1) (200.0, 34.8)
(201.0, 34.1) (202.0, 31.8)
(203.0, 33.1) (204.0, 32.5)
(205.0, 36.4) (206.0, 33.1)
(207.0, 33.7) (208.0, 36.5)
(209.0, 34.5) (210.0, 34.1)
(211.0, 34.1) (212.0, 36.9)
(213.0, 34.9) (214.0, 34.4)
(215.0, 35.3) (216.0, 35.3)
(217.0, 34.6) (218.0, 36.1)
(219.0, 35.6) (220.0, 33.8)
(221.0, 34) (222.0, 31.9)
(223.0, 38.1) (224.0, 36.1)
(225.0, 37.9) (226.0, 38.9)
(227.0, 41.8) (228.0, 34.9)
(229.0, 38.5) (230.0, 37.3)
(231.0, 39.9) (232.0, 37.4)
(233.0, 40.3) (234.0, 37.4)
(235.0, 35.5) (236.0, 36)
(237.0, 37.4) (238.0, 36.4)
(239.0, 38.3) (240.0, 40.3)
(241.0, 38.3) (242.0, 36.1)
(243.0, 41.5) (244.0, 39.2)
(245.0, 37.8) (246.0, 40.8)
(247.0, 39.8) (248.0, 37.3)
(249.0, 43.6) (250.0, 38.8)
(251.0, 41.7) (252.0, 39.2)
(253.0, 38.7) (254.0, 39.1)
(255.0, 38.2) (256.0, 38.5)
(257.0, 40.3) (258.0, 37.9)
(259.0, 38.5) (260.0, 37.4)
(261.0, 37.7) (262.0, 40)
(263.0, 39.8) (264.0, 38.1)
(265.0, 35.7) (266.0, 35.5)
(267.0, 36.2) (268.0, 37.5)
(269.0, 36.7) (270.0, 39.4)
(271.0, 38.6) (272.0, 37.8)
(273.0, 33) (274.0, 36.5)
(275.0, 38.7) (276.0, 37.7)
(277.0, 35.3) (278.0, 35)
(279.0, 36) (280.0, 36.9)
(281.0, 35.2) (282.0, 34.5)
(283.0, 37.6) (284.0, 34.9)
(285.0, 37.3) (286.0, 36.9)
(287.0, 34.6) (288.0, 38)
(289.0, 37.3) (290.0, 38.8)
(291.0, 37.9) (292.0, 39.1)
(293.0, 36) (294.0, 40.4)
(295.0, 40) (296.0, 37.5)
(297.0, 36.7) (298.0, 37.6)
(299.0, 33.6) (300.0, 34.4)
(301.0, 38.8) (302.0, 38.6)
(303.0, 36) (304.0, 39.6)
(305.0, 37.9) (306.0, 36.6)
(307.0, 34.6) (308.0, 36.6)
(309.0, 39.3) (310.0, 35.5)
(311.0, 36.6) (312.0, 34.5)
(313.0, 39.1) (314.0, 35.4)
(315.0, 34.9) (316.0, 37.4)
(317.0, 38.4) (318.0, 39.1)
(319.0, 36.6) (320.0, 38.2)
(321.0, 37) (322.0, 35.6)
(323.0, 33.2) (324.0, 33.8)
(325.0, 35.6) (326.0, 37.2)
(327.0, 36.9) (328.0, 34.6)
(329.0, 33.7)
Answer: 33.8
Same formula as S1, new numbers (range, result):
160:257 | 36.1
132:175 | 35.2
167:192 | 34.4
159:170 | 36.9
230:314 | 37.6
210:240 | 36.5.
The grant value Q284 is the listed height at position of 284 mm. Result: 34.9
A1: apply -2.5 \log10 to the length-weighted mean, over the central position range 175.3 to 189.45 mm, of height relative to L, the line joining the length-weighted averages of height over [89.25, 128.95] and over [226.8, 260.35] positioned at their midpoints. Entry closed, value 0.070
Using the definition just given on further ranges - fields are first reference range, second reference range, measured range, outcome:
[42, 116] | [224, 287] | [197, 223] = 0.06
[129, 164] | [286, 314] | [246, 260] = -0.08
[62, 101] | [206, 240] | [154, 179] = -0.03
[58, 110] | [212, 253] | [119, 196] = 0.02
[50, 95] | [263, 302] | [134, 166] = -0.04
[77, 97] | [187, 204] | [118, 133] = -0.02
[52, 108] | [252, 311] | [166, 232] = 0.02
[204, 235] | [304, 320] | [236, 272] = -0.06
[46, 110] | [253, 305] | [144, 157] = -0.03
